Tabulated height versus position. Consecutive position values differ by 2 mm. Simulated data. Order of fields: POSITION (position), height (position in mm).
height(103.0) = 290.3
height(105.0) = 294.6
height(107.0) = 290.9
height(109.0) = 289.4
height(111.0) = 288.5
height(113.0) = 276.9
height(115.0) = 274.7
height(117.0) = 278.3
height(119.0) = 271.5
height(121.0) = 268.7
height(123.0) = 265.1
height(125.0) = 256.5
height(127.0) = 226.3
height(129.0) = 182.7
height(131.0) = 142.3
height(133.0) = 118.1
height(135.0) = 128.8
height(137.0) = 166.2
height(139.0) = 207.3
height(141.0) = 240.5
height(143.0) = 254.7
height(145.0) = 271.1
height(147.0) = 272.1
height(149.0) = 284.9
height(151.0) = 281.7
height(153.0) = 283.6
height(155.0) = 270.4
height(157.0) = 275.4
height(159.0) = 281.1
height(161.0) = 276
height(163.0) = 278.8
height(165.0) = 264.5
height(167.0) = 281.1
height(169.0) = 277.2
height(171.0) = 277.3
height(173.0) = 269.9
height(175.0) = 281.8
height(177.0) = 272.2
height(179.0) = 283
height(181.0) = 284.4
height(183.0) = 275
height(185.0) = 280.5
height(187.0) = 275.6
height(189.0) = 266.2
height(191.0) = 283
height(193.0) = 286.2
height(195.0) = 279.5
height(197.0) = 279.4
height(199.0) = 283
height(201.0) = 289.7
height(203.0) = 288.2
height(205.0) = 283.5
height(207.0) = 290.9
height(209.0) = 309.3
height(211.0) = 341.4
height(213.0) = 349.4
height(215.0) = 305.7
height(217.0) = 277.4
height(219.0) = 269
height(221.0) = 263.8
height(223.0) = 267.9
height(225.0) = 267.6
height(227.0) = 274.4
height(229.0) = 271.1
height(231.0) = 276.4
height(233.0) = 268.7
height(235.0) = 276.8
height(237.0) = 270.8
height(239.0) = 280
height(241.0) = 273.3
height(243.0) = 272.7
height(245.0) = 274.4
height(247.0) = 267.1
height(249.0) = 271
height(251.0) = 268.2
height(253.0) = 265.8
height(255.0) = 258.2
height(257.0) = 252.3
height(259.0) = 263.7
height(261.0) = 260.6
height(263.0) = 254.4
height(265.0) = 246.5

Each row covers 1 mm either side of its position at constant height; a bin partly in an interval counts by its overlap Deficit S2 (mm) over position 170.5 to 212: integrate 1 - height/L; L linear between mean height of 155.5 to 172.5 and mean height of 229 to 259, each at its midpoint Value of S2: -1.7 mm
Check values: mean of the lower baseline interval 276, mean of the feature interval 285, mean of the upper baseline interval 270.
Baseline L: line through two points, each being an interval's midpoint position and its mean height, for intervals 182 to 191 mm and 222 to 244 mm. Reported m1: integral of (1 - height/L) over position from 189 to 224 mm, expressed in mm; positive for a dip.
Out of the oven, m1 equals -2.06 mm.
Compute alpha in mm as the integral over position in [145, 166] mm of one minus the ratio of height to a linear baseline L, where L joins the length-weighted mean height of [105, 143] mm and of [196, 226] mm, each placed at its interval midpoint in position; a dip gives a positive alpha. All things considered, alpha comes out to -1.8 mm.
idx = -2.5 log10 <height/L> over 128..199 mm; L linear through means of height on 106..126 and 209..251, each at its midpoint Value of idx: 0.09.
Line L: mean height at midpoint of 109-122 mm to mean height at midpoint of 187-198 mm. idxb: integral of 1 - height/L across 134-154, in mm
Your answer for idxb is 2.79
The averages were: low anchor 277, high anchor 279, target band 239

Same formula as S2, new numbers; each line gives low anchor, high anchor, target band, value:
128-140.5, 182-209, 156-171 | -4.0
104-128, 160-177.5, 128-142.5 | 5.4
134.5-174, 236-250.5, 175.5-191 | -0.8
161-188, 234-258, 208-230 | -1.5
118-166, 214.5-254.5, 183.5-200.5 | -1.4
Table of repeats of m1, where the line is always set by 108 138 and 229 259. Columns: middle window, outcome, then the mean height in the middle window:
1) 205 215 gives -2.3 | 317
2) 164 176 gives -1.5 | 275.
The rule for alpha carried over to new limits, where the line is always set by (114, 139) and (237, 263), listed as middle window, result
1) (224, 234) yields -0.53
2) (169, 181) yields -2.16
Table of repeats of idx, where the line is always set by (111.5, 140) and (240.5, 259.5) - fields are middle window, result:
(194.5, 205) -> -0.15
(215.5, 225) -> -0.07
